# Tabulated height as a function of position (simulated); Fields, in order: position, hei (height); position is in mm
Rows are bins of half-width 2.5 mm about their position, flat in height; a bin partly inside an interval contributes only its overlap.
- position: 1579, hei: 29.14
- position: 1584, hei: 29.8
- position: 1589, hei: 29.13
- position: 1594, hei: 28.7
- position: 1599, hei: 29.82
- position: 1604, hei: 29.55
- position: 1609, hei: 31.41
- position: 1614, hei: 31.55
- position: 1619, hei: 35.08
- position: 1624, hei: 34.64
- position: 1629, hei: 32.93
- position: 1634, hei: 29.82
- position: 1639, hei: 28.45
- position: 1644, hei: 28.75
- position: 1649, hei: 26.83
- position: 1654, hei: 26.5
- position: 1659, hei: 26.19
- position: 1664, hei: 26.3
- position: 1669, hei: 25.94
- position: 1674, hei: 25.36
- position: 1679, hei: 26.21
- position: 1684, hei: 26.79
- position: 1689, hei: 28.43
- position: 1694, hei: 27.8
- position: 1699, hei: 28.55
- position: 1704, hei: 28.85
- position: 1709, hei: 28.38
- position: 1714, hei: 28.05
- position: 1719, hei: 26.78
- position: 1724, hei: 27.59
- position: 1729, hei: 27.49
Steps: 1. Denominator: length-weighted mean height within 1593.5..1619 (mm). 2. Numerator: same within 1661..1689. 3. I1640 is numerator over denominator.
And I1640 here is 0.85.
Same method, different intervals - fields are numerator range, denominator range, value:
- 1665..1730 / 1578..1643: 0.89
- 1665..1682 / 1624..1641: 0.83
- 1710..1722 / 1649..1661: 1.04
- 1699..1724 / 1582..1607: 0.95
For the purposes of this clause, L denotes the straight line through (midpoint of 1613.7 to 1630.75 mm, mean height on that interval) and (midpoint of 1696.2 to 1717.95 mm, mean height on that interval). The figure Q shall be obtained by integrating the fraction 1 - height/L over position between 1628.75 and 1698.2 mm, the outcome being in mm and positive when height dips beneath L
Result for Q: 8.25 mm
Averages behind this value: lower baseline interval 33.8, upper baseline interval 28.3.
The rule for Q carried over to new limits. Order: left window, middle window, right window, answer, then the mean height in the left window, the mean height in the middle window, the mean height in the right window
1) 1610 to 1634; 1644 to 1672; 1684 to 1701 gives 3.6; 33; 26.5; 28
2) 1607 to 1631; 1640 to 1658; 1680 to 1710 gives 2.2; 33.2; 27.4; 28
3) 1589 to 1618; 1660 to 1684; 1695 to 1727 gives 2.3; 30.4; 26.1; 28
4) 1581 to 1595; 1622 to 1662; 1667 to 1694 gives -2.0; 29.3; 29.2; 26.7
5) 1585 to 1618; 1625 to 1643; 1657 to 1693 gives -1.3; 30.2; 30.6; 26.5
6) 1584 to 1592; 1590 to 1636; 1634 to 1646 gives -3.7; 29.3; 31.4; 28.8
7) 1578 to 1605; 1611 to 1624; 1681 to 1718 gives -2.0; 29.4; 33.5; 28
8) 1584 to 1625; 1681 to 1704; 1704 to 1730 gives 0.4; 31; 28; 27.8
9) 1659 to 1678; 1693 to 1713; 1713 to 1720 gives -1.0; 25.9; 28.4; 27.4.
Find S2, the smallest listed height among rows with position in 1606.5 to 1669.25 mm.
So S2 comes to 25.94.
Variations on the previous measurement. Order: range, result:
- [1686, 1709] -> 27.8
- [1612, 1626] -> 31.55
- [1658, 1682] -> 25.36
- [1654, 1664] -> 26.19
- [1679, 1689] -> 26.21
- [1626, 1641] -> 28.45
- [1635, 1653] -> 26.83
